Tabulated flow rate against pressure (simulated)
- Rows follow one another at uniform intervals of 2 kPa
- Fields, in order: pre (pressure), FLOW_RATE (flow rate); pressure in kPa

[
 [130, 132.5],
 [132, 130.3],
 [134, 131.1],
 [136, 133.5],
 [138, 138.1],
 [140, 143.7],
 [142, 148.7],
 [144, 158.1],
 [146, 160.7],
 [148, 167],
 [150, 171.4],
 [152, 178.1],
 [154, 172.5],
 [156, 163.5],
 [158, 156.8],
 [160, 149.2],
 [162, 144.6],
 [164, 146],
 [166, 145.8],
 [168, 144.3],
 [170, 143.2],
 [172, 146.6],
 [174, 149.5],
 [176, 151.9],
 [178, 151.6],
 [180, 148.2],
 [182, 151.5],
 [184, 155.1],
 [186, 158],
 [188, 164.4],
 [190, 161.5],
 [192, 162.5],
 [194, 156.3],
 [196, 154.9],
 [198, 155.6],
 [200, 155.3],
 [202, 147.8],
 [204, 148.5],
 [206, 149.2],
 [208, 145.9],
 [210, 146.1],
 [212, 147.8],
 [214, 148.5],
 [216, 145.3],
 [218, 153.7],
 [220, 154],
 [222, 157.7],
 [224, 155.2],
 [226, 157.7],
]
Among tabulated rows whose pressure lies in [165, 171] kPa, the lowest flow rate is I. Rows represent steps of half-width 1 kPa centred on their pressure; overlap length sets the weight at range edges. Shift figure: 143.2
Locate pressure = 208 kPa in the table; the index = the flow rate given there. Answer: 145.9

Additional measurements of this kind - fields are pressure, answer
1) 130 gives 132.5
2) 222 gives 157.7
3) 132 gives 130.3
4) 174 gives 149.5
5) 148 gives 167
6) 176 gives 151.9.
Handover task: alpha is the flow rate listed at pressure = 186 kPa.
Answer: 158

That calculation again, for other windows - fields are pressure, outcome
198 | 155.6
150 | 171.4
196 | 154.9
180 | 148.2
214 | 148.5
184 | 155.1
